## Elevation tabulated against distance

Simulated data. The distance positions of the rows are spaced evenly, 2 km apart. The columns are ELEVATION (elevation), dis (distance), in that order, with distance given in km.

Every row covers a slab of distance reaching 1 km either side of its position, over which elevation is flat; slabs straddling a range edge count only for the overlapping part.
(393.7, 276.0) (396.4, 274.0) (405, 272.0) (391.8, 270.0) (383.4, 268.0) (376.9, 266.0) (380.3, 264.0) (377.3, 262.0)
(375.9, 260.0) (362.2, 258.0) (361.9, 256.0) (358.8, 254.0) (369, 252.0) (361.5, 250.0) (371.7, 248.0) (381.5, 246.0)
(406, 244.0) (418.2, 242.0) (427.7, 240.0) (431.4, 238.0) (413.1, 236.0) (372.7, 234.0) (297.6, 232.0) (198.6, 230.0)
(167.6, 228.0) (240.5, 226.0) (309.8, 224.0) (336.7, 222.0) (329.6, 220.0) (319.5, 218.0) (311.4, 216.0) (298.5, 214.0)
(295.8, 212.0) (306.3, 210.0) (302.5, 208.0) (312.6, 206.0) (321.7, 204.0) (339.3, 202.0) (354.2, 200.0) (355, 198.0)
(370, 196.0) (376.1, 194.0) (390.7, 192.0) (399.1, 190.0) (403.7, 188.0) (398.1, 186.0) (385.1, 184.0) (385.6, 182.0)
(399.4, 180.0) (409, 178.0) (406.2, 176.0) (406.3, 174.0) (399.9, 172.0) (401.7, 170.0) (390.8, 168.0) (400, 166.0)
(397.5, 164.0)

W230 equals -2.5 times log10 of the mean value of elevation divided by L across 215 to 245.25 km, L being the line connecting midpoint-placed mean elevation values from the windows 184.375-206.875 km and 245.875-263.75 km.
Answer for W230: 0.11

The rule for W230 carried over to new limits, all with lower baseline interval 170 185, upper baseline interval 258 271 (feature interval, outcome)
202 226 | 0.25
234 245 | -0.08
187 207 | 0.09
